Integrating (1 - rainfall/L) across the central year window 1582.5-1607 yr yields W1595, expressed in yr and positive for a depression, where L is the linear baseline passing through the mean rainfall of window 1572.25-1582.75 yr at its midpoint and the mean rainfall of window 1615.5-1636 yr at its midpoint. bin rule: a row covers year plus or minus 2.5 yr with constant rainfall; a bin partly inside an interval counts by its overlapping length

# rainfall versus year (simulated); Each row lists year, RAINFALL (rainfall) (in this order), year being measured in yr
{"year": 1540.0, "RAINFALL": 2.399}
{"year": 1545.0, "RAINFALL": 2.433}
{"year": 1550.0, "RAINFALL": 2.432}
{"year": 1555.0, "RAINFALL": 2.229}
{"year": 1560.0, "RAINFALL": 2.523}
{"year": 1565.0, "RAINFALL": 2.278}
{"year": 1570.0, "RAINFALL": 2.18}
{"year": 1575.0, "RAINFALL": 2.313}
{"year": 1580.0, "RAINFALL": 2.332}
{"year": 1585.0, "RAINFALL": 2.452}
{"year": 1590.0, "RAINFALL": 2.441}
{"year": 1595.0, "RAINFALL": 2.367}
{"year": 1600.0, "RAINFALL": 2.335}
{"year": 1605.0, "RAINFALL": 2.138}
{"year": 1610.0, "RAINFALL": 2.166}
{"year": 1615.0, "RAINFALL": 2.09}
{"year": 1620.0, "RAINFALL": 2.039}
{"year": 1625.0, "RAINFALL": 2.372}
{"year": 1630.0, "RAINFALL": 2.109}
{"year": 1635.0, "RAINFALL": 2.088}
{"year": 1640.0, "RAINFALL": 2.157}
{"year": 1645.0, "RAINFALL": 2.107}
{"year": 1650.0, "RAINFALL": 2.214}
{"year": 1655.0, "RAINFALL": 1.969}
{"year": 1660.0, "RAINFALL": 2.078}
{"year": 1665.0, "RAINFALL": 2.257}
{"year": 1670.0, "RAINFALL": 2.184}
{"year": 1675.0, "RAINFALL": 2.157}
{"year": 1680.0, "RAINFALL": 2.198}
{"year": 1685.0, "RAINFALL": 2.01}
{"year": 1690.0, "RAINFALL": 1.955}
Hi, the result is -1.0 yr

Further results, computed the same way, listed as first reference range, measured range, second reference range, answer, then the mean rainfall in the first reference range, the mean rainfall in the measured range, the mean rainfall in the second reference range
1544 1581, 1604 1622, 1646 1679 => 1.1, 2.34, 2.11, 2.14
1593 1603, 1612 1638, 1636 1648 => 0.8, 2.34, 2.14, 2.13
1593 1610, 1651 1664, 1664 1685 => 0.7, 2.26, 2.07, 2.17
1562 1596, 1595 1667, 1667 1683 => 3.0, 2.34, 2.16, 2.18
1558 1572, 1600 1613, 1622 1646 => 0.3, 2.33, 2.18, 2.17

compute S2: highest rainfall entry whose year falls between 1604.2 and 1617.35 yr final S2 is 2.166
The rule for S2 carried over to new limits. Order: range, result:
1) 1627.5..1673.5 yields 2.257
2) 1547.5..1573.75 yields 2.523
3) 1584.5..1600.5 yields 2.452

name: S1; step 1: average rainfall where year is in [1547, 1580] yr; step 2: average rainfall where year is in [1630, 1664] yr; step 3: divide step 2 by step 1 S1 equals 0.91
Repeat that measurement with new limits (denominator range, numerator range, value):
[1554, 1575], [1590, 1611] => 0.99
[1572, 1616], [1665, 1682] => 0.95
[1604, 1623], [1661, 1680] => 1.04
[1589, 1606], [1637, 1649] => 0.92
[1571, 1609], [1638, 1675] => 0.92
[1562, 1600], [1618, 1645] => 0.92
